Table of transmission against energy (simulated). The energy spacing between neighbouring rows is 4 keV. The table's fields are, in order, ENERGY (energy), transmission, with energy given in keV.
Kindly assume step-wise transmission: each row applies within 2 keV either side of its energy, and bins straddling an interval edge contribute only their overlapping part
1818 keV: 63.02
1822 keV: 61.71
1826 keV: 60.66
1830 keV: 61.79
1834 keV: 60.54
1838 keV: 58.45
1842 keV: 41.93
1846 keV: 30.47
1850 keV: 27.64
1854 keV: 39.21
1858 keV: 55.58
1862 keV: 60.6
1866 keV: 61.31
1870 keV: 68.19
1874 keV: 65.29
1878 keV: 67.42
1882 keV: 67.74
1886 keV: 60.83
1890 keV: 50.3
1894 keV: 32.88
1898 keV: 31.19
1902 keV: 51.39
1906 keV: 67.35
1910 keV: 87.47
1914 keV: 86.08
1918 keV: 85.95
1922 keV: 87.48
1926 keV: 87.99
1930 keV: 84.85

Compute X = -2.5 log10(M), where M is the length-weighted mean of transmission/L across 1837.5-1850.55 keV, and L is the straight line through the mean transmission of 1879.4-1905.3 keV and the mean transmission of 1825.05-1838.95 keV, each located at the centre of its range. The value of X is 0.45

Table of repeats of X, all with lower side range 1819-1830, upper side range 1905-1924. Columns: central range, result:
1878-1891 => 0.23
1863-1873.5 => 0.13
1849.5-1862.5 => 0.44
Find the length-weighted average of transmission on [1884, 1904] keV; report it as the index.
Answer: 45.3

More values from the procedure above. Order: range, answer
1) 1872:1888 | 65.3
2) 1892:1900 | 32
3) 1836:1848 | 43.6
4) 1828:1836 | 61.2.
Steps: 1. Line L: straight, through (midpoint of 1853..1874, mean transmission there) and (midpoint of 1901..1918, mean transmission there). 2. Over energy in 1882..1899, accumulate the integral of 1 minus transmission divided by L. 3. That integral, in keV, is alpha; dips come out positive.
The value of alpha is 5.2 keV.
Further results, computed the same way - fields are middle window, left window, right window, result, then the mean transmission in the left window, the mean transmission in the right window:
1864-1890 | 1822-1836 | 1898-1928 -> 2.1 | 61.1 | 75.9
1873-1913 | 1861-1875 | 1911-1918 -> 8.9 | 64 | 86.2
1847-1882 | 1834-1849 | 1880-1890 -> -0.9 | 44.8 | 61.5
